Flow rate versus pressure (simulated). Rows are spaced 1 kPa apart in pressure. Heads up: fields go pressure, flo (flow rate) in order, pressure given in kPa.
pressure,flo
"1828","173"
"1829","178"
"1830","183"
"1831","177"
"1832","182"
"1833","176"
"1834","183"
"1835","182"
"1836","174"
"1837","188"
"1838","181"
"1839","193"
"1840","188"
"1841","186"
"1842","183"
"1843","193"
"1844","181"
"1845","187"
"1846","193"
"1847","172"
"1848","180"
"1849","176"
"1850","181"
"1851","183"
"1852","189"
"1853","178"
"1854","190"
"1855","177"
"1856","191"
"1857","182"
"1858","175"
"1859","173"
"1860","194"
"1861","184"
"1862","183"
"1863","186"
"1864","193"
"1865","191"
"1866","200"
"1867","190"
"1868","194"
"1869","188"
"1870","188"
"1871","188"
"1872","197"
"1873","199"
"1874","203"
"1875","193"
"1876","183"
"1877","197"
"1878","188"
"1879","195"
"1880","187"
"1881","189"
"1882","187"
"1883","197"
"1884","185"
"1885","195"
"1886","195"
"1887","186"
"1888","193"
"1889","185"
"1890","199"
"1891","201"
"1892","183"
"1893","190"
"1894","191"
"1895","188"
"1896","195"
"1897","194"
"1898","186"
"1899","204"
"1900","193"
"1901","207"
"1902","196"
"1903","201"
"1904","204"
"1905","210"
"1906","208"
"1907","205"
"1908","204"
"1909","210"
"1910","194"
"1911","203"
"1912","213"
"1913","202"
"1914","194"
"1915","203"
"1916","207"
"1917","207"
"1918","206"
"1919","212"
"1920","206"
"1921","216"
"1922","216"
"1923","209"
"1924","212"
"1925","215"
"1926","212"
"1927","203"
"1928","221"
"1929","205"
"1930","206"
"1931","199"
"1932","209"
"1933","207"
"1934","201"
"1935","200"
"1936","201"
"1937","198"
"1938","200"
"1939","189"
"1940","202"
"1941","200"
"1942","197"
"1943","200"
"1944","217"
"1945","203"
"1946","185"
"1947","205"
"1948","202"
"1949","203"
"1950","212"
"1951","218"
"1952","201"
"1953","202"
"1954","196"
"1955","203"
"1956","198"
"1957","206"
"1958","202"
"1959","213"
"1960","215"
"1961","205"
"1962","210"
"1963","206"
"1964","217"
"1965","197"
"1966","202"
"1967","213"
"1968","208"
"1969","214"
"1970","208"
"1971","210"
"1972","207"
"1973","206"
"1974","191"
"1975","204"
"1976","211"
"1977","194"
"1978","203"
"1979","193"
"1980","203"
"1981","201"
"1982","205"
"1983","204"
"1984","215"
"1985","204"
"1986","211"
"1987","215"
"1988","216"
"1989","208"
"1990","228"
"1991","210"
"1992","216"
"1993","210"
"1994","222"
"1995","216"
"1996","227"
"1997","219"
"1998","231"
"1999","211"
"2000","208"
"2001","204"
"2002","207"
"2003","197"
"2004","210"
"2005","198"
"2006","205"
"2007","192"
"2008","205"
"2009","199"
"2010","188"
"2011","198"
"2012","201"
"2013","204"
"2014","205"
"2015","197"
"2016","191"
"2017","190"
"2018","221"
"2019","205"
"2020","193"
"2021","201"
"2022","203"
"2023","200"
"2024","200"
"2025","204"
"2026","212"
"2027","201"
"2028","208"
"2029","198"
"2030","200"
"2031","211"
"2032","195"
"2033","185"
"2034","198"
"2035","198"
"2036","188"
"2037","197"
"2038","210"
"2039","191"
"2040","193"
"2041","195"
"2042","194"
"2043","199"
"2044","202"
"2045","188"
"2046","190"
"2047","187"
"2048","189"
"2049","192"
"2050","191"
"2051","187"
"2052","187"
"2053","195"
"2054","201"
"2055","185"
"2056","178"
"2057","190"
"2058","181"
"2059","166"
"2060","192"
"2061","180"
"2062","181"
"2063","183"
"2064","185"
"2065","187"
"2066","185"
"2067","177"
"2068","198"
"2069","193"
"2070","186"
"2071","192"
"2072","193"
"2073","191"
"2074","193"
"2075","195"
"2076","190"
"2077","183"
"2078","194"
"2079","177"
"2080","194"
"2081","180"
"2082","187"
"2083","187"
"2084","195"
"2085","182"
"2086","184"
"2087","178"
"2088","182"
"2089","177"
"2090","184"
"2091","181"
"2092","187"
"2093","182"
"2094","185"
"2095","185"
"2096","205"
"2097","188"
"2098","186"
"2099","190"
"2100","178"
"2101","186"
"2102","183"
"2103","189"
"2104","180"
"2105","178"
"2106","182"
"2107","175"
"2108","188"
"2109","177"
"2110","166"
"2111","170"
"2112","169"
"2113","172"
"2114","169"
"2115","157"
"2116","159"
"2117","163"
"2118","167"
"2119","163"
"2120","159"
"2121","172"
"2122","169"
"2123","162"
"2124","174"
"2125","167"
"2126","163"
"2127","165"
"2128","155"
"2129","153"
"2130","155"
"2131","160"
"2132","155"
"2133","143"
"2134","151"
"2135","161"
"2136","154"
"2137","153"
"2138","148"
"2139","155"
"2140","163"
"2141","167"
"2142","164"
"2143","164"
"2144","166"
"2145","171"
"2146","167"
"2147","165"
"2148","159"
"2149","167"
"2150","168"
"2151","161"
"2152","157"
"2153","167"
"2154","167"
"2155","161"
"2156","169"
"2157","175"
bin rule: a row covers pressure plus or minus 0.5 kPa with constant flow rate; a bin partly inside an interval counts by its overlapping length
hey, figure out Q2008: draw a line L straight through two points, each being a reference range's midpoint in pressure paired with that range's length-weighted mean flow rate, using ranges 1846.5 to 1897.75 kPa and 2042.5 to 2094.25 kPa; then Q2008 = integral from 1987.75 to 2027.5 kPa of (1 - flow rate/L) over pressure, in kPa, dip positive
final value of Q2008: -3.96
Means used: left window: 189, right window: 187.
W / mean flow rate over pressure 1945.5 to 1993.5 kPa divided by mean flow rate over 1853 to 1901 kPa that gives 1.08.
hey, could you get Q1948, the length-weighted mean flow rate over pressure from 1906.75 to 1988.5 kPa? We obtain 205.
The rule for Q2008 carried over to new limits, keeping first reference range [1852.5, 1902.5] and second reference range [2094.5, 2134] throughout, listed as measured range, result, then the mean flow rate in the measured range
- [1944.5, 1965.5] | -2.4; 205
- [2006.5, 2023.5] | -1.9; 200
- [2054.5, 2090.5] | -2.3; 186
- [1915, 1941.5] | -2.8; 206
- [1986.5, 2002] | -3.0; 216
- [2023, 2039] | -2.0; 200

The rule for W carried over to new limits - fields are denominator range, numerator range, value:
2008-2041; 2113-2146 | 0.81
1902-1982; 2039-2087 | 0.92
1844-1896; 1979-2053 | 1.07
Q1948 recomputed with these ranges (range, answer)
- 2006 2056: 197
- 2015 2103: 191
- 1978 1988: 206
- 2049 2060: 187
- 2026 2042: 198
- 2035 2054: 193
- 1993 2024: 205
